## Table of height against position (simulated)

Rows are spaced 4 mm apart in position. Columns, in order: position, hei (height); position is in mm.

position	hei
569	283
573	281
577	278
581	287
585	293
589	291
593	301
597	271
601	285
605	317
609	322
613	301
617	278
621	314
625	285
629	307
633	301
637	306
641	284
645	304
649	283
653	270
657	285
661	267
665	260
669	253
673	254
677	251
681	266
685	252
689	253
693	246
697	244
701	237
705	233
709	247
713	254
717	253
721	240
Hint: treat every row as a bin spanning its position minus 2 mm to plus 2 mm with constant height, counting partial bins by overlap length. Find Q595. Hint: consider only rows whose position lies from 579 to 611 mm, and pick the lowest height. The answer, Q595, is 271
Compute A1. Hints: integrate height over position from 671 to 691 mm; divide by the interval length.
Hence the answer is 255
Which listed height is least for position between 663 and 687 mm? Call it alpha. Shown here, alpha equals 251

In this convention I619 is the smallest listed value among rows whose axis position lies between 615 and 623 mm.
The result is 278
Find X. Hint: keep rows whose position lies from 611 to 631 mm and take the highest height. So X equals 314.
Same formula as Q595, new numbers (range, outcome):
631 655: 270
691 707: 233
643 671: 253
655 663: 267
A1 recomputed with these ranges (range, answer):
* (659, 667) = 264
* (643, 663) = 282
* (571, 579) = 280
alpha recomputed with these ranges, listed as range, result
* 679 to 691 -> 252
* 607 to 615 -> 301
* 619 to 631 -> 285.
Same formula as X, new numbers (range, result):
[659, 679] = 267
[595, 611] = 322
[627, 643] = 307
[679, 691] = 266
